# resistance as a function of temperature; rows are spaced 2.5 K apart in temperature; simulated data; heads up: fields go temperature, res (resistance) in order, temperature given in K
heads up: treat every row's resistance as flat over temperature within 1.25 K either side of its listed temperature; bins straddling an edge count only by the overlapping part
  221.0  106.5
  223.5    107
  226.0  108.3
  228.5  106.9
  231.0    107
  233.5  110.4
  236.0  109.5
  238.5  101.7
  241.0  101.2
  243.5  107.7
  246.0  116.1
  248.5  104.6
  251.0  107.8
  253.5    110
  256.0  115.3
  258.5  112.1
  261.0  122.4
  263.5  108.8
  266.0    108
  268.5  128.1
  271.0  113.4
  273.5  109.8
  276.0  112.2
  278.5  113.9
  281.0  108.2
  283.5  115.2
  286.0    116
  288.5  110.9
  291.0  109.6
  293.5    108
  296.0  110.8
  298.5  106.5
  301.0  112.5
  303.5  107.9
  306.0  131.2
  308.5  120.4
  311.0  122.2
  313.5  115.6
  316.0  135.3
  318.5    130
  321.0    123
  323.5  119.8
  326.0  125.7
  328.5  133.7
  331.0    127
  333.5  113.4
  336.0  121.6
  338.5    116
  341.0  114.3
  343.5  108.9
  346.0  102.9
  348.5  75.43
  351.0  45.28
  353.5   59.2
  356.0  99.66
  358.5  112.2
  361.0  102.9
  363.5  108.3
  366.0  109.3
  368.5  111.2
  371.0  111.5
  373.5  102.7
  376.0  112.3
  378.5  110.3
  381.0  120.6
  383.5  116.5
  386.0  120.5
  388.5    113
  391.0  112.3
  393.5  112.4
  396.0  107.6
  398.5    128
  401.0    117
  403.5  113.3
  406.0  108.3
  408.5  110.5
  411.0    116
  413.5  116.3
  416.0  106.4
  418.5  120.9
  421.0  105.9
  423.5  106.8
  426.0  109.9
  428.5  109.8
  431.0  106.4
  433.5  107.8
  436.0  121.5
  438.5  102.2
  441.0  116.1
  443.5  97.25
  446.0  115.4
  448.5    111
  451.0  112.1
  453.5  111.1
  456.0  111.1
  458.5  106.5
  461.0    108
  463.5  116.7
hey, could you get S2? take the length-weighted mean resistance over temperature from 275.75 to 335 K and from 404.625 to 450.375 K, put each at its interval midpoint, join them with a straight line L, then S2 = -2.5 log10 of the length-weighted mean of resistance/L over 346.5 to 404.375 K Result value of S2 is 0.083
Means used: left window 118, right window 110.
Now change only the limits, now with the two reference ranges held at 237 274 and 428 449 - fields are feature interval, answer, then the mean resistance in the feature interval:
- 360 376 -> 0.02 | 108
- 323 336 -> -0.12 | 124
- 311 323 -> -0.13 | 125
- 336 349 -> 0.04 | 107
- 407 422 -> -0.03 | 113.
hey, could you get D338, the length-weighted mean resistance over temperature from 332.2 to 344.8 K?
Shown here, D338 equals 115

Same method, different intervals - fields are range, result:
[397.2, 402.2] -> 122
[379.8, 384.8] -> 119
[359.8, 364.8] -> 106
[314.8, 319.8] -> 133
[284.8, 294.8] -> 111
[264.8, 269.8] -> 118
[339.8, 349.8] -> 100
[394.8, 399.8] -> 118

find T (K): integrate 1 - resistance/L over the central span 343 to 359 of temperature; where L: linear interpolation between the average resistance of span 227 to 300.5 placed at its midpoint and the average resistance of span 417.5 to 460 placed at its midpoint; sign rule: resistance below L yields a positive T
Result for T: 3.83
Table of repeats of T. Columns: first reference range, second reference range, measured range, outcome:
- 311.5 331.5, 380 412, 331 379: 7.4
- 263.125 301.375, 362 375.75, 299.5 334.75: -3.8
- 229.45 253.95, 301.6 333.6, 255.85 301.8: 1.0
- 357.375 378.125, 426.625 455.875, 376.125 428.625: -2.0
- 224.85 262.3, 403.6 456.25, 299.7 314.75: -1.2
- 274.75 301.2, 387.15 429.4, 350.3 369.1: 3.0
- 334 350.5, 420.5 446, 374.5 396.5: -1.6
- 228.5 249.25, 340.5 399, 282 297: -0.8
